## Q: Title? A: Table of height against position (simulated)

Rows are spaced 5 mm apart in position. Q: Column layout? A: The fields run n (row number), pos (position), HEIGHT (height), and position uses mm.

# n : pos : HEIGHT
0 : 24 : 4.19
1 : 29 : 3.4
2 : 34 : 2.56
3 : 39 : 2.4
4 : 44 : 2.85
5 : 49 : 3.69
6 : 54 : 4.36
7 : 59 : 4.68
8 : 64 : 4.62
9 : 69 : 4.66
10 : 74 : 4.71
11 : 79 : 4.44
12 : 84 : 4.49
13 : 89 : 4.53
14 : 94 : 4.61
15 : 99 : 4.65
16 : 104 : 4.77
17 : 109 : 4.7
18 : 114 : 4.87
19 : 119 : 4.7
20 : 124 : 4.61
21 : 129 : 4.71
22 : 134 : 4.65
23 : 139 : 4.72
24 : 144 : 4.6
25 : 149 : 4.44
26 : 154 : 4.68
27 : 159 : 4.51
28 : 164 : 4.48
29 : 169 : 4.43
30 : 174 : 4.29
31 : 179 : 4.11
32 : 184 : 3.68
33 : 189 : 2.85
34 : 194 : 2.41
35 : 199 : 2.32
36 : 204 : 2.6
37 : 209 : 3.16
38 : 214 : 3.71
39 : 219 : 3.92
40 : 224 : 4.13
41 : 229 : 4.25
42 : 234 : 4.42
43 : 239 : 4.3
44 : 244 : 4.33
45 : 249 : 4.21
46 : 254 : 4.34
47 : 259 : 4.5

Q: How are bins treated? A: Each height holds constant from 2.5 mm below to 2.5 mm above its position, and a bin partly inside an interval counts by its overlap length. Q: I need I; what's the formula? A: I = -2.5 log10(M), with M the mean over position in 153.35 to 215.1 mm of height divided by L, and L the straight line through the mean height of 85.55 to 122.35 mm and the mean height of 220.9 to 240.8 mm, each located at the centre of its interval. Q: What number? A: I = 0.22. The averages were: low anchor 4.68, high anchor 4.26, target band 3.6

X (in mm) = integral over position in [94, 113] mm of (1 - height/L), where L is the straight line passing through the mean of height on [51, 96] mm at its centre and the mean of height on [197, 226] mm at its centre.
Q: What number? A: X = -1.9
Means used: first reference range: 4.56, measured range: 4.71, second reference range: 3.31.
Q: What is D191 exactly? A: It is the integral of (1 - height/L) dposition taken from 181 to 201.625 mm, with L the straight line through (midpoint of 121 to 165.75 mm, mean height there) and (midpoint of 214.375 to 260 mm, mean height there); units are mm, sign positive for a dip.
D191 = 7.3 mm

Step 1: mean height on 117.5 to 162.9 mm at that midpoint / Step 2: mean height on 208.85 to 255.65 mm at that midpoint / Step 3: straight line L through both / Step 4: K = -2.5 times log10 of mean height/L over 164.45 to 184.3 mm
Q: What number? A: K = 0.06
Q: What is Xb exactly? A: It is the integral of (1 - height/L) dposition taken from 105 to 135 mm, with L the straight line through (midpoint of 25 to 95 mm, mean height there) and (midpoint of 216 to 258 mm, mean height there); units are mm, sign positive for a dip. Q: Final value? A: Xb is -4.69 mm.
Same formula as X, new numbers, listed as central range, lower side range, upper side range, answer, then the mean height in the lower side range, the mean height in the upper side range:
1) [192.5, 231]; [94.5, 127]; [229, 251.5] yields 9.3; 4.71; 4.31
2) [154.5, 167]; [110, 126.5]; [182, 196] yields -2.9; 4.72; 2.98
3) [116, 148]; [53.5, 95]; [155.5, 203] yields -4.6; 4.58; 3.66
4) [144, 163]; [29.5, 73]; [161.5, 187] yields -2.1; 3.75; 4.17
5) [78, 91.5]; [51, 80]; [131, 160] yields 0.3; 4.57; 4.61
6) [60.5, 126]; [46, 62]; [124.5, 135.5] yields -2.9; 4.21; 4.67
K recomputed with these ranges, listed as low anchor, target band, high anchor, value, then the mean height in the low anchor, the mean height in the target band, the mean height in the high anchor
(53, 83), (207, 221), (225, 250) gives 0.20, 4.58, 3.6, 4.3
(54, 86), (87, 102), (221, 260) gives -0.01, 4.58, 4.6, 4.3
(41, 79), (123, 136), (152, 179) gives -0.07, 4.21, 4.66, 4.44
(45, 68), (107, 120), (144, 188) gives -0.12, 4.26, 4.77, 4.29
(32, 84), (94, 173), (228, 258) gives -0.13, 3.94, 4.63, 4.32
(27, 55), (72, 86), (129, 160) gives -0.23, 3.15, 4.54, 4.61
